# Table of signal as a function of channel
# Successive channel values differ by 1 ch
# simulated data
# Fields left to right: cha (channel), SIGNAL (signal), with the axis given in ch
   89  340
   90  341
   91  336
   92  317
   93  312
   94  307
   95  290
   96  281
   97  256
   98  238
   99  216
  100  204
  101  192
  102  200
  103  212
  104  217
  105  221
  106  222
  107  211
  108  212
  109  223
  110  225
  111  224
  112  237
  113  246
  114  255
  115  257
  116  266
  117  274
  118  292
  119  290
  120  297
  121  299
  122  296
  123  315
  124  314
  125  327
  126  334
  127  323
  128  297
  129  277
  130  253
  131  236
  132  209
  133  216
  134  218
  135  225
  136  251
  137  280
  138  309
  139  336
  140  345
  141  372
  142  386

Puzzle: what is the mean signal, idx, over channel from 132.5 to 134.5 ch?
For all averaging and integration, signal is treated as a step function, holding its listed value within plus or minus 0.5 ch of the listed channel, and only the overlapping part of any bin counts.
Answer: 217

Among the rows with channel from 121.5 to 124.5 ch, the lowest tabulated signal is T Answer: 296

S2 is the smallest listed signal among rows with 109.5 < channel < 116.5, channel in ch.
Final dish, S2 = 224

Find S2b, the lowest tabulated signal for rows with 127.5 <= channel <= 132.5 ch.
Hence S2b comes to 209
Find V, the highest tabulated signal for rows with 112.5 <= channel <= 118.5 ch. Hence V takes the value 292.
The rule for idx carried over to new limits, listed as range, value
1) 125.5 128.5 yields 318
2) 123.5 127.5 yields 324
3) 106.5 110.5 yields 218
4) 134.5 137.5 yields 252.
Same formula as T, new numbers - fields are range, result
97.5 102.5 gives 192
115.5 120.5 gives 266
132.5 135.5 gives 216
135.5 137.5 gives 251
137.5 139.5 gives 309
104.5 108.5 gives 211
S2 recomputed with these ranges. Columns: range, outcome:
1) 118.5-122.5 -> 290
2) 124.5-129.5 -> 277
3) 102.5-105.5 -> 212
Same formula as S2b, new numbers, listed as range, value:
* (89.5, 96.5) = 281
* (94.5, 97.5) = 256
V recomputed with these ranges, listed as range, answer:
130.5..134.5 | 236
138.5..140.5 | 345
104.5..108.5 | 222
